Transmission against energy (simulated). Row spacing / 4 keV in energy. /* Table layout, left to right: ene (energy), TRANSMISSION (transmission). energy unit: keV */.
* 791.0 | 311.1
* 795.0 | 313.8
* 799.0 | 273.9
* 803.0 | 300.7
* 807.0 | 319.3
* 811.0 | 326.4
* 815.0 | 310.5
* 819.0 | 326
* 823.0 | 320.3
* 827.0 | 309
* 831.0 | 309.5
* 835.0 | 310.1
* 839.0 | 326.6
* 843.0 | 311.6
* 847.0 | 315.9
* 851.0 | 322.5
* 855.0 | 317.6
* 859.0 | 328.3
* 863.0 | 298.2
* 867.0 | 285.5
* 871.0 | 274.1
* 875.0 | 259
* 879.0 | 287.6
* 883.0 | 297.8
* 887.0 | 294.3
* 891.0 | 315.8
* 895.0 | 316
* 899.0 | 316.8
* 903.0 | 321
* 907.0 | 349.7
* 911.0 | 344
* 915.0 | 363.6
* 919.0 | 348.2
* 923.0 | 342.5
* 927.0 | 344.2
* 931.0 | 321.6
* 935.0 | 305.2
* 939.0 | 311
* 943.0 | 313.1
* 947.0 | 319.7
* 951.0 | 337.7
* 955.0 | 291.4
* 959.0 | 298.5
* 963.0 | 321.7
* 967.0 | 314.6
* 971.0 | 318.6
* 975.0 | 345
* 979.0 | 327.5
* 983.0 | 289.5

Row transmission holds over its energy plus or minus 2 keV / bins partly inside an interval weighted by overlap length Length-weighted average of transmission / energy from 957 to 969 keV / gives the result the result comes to 312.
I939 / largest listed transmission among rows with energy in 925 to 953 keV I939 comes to 344.2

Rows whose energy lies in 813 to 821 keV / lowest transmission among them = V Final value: 310.5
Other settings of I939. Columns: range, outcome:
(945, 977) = 345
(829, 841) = 326.6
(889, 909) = 349.7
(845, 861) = 328.3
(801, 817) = 326.4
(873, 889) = 297.8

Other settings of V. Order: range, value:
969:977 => 318.6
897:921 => 316.8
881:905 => 294.3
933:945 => 305.2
